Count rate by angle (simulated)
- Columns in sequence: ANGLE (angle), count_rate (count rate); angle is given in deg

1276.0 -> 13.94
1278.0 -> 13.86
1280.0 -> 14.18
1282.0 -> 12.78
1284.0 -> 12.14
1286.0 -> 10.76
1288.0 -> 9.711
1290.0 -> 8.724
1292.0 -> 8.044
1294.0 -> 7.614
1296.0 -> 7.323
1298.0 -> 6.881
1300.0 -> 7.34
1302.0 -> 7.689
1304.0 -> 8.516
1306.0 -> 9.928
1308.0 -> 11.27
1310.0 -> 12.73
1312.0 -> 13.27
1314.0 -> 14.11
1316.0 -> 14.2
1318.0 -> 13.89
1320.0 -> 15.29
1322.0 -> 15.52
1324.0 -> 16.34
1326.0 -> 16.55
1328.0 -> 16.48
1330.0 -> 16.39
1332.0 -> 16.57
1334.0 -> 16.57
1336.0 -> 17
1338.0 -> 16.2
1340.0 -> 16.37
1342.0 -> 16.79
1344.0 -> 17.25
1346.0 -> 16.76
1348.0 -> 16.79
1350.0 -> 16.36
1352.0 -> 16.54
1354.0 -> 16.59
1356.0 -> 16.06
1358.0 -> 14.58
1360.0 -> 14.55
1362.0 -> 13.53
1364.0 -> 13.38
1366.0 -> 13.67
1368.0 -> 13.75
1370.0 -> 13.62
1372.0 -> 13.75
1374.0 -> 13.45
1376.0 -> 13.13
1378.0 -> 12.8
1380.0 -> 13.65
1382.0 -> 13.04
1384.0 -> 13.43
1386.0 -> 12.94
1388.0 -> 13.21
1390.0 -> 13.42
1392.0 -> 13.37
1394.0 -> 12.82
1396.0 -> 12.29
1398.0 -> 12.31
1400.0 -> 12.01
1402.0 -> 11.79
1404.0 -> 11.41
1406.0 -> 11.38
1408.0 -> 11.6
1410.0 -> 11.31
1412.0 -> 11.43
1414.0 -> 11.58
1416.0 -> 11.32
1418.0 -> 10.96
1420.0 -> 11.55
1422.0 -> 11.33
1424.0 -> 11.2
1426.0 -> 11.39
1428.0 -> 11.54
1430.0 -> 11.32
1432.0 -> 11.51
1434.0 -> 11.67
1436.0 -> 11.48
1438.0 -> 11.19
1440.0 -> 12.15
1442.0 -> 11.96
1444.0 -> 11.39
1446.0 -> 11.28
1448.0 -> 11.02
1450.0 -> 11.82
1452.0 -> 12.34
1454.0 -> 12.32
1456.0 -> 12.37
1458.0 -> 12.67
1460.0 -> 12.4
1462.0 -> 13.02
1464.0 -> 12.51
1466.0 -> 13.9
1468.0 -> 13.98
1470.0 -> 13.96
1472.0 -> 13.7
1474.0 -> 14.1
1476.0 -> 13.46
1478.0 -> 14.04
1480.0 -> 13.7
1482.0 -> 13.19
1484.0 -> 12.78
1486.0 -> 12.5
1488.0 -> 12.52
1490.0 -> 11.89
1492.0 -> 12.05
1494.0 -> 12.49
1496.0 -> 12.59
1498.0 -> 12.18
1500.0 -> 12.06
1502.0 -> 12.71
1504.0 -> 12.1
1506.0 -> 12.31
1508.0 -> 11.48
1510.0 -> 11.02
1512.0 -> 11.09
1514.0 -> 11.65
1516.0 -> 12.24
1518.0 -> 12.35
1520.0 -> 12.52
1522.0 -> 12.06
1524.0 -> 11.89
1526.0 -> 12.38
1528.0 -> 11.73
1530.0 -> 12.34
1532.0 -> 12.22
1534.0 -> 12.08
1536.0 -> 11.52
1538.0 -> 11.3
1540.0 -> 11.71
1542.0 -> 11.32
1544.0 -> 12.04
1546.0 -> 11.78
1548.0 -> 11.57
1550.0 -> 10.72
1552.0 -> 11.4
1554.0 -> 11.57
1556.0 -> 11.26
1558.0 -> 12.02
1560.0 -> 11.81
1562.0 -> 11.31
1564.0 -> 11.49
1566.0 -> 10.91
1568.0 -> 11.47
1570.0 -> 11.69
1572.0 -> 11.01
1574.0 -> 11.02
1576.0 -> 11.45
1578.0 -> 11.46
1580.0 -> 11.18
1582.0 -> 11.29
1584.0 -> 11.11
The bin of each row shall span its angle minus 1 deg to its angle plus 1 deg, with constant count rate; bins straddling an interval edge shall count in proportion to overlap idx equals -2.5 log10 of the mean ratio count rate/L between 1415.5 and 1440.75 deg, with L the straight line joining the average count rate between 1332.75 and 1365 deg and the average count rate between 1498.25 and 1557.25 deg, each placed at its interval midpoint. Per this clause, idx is 0.23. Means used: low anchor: 16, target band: 11.4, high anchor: 11.8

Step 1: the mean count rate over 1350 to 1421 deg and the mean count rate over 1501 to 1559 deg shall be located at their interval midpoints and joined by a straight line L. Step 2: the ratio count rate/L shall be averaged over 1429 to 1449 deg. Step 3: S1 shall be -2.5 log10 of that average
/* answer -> 0.10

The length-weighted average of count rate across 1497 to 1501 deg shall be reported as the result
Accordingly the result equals 12.1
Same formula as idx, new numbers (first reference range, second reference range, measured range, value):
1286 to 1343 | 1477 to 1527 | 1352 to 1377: -0.13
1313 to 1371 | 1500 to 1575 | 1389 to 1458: 0.18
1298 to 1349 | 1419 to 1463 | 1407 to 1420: 0.09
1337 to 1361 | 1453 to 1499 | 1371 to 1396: 0.16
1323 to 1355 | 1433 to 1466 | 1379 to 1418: 0.15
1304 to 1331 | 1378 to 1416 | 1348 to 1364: -0.16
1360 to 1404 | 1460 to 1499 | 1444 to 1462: 0.09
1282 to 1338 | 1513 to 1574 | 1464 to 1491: -0.13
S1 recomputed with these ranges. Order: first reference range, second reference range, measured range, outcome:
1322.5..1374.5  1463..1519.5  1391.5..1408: 0.20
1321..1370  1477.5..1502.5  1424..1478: 0.09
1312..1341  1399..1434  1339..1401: -0.04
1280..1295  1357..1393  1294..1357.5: -0.19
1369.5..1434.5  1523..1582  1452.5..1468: -0.07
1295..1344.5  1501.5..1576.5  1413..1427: 0.13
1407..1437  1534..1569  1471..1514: -0.10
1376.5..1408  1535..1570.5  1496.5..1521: -0.02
